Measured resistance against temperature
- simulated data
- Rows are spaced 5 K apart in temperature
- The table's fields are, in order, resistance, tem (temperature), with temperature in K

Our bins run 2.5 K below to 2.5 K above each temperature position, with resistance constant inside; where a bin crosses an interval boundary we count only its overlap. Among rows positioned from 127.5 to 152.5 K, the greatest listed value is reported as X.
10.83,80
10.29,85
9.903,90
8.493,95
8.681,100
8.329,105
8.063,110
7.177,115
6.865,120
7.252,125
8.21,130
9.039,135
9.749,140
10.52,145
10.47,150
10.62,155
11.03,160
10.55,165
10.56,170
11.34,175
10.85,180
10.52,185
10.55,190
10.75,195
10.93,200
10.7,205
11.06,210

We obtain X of 10.52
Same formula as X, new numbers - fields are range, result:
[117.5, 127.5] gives 7.252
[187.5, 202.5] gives 10.93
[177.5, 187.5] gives 10.85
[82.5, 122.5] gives 10.29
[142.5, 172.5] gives 11.03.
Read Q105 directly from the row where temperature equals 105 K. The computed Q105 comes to 8.329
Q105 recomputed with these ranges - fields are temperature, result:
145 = 10.52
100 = 8.681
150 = 10.47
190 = 10.55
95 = 8.493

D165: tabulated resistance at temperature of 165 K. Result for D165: 10.55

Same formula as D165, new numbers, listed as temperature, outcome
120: 6.865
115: 7.177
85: 10.29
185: 10.52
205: 10.7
